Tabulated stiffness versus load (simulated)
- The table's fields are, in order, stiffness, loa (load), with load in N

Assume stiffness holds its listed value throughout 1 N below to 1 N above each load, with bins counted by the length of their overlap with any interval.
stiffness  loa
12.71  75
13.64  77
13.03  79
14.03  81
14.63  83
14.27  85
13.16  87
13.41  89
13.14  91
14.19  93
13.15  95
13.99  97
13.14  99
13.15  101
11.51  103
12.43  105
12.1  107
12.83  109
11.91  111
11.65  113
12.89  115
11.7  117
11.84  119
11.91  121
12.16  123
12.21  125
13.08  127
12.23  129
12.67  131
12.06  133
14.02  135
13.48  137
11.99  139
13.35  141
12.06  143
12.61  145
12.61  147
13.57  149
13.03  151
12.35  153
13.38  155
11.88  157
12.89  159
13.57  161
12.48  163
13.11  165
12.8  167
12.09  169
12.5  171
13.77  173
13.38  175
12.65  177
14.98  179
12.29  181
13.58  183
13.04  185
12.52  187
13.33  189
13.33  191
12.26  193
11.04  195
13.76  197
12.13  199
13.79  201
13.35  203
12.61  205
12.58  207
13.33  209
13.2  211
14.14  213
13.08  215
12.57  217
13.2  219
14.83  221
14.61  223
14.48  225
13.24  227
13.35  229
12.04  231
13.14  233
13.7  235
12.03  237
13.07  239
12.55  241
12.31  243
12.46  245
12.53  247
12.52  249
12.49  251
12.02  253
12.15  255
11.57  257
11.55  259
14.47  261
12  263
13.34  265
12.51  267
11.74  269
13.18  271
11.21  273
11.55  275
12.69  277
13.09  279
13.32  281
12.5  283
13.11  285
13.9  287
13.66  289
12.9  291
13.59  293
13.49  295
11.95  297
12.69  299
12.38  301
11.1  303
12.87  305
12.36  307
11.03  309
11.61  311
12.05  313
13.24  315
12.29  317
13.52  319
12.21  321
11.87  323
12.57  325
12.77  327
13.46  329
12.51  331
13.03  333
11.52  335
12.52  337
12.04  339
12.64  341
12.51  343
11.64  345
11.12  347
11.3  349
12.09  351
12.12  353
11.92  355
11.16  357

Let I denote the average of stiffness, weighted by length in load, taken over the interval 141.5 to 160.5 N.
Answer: 12.7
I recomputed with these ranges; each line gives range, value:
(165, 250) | 13.1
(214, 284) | 12.8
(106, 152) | 12.5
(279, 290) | 13.3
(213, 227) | 13.8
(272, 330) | 12.6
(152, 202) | 12.9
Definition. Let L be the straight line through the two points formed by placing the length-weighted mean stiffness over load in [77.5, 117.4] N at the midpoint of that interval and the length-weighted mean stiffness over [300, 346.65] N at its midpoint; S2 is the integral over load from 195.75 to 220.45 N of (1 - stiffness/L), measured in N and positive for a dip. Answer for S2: -0.9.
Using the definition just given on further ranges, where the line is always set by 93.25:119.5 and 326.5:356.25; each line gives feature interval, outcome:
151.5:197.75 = -1.73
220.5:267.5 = -1.97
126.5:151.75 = -0.66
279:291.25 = -0.96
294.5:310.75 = 0.11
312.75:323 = -0.34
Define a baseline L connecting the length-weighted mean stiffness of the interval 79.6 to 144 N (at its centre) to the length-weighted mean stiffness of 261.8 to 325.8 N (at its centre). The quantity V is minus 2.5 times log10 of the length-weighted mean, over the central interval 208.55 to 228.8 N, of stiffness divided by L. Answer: -0.082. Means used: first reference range 12.8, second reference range 12.6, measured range 13.7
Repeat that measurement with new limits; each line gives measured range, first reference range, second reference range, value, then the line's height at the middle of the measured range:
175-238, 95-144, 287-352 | -0.06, 12.5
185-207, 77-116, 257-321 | 0.00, 12.8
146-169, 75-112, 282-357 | 0.01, 13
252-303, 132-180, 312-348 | 0.00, 12.6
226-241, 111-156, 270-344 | -0.03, 12.6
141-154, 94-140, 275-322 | -0.02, 12.5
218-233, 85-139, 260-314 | -0.08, 12.6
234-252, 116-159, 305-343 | -0.01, 12.5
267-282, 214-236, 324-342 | 0.06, 13.1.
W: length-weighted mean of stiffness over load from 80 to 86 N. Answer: 14.3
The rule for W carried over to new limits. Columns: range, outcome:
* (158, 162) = 13.2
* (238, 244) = 12.6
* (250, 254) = 12.3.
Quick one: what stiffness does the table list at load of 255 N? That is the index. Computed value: 12.15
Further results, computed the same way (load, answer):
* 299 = 12.69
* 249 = 12.52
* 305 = 12.87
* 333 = 13.03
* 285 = 13.11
